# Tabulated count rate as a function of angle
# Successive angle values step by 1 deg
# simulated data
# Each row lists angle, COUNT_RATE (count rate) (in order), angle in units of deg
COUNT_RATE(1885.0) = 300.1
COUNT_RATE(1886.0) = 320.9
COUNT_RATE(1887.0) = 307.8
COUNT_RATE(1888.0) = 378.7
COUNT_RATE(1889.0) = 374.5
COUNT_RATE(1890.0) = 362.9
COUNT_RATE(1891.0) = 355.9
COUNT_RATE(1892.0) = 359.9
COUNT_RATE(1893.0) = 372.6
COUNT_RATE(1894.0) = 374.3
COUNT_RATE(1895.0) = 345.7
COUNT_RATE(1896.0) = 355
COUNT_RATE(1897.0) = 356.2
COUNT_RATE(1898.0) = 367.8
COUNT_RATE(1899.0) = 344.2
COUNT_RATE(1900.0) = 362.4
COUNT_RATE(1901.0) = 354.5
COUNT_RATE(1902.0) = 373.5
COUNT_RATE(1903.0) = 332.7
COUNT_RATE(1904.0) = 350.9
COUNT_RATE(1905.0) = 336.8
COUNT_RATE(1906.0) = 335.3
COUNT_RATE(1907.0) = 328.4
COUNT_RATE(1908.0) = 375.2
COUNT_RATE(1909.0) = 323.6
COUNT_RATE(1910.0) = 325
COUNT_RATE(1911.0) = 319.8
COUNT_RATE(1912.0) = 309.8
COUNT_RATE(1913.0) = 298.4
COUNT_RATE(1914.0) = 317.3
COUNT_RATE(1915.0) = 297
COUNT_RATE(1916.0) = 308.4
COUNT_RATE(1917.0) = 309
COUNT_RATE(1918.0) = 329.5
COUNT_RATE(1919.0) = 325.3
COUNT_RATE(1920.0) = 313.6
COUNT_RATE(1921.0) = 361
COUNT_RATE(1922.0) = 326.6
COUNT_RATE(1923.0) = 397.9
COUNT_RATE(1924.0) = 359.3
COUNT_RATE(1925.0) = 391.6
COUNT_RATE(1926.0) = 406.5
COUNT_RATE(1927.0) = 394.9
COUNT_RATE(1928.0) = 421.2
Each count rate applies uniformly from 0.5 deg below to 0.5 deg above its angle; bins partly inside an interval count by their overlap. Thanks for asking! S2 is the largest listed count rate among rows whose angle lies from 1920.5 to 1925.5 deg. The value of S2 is 397.9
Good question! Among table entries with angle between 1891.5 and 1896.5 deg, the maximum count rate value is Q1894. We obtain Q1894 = 374.3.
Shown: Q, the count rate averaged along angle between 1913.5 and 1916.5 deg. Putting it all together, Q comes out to 308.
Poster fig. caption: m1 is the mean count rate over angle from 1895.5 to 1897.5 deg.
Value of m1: 356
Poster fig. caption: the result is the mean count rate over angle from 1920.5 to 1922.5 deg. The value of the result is 344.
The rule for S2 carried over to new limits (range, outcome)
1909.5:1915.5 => 325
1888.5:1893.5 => 374.5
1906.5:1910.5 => 375.2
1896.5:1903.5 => 373.5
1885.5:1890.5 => 378.7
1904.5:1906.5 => 336.8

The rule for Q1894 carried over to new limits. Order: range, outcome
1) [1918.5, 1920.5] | 325.3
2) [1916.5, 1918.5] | 329.5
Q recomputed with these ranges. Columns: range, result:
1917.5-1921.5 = 332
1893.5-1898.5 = 360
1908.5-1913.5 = 315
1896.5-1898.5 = 362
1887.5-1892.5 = 366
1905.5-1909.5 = 341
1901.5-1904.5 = 352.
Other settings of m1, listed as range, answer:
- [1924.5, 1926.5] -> 399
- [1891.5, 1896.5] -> 362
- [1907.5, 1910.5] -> 341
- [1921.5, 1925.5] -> 369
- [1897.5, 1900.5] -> 358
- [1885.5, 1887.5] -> 314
